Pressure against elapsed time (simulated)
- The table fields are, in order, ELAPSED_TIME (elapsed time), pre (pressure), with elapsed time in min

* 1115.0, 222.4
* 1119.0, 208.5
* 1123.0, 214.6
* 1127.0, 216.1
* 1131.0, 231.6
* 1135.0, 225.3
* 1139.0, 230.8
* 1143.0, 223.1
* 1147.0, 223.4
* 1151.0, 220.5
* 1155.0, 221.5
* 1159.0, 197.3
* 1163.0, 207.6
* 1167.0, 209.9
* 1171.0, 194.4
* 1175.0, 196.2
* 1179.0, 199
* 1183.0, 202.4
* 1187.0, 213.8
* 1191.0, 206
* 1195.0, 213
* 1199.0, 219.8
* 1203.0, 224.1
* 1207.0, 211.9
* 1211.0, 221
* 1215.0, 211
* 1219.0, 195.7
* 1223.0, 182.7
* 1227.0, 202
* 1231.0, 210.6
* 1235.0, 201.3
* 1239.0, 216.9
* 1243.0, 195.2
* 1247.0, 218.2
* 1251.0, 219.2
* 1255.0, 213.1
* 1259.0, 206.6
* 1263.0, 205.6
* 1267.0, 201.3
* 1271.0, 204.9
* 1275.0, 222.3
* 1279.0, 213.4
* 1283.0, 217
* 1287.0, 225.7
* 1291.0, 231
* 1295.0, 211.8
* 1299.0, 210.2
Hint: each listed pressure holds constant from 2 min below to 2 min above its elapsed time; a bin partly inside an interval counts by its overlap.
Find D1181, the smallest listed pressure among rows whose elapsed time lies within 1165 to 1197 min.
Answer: 194.4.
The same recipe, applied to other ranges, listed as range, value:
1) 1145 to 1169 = 197.3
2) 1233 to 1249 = 195.2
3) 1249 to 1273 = 201.3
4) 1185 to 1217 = 206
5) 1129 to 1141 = 225.3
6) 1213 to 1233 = 182.7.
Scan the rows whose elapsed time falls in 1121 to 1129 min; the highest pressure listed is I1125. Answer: 216.1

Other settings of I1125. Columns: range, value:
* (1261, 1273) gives 205.6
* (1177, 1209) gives 224.1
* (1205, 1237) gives 221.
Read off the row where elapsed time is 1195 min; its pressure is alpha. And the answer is 213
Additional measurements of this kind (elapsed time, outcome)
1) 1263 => 205.6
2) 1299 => 210.2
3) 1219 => 195.7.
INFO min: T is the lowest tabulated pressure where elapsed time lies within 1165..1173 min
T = 194.4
